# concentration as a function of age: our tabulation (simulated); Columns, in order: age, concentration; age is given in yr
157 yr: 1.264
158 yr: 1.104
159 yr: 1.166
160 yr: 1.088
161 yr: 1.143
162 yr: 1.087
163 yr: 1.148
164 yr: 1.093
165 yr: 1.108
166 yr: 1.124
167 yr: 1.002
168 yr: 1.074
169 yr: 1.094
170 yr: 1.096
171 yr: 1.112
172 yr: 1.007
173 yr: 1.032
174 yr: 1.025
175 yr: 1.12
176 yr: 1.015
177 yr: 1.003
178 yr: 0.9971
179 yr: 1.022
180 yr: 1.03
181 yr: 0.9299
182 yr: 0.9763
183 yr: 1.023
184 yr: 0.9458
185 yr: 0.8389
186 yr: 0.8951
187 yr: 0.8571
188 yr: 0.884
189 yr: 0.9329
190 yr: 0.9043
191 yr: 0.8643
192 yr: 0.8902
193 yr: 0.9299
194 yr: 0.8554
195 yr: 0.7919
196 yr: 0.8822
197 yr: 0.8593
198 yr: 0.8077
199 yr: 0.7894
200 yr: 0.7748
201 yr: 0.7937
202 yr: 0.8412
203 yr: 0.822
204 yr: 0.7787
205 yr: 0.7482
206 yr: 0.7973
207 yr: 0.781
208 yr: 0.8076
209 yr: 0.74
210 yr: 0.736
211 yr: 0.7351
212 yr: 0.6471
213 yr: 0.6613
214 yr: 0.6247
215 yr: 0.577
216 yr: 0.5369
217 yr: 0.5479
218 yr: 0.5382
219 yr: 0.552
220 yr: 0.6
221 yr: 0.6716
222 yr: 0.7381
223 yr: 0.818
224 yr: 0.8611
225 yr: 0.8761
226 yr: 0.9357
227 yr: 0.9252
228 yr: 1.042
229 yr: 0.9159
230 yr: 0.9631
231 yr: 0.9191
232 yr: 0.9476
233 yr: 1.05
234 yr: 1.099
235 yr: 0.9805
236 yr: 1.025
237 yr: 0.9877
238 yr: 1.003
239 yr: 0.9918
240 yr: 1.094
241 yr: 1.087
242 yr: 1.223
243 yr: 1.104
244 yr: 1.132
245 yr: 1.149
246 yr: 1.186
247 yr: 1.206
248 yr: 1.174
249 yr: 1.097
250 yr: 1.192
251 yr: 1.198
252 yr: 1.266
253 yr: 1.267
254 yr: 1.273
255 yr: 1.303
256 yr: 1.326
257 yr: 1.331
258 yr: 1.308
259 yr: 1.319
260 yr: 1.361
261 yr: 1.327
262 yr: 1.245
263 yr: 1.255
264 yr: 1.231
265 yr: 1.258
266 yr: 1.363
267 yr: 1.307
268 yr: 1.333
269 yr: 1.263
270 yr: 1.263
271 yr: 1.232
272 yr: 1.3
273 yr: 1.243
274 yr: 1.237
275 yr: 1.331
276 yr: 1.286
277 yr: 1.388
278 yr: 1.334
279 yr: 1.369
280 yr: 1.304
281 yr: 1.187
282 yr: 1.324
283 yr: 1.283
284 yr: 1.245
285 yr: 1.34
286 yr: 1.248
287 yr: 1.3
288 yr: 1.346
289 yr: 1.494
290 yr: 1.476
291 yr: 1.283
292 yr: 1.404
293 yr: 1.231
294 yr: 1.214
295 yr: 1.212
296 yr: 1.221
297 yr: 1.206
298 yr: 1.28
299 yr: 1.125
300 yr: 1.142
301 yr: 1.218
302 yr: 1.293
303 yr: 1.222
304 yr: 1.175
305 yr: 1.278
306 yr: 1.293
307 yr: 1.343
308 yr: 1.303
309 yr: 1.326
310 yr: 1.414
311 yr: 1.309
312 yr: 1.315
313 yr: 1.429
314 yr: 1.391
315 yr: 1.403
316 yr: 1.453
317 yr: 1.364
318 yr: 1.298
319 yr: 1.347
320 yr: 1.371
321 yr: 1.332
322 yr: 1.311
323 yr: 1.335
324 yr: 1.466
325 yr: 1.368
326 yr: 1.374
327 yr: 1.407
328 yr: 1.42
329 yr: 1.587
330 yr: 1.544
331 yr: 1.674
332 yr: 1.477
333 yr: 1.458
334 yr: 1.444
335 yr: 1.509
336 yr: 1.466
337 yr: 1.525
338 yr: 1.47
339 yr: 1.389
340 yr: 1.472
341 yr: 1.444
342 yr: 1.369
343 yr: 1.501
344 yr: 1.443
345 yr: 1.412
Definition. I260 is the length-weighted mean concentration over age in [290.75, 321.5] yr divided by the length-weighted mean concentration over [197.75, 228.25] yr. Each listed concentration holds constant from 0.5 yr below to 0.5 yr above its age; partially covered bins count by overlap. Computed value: 1.75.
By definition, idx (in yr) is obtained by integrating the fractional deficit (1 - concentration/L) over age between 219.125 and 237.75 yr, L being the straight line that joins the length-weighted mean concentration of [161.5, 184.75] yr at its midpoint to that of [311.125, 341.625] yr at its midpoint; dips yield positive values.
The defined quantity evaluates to 4.4 yr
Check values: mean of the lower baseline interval 1.04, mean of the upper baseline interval 1.43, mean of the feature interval 0.903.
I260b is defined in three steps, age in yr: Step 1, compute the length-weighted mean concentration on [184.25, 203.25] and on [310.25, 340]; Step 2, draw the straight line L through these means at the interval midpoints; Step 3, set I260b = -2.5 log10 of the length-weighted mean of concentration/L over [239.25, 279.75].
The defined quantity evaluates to -0.10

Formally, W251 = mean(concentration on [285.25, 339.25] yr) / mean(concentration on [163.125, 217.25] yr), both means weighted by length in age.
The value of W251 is 1.53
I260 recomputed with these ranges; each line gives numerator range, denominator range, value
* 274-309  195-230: 1.69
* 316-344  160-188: 1.40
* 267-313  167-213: 1.44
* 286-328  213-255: 1.37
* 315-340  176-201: 1.59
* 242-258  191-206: 1.47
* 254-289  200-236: 1.64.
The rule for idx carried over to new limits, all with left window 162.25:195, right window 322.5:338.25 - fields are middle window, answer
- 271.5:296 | 0.3 yr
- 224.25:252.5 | 2.9 yr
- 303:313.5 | 0.7 yr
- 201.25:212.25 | 3.2 yr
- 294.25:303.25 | 1.0 yr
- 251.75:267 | -0.6 yr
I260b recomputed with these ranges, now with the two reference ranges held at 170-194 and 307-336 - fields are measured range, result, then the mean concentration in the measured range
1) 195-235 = 0.33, 0.791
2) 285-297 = 0.00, 1.31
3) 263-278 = -0.04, 1.29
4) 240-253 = 0.00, 1.17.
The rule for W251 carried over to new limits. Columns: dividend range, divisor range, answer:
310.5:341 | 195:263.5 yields 1.49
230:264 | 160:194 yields 1.16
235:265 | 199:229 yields 1.60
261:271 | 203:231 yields 1.70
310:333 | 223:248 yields 1.37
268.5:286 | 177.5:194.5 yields 1.39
